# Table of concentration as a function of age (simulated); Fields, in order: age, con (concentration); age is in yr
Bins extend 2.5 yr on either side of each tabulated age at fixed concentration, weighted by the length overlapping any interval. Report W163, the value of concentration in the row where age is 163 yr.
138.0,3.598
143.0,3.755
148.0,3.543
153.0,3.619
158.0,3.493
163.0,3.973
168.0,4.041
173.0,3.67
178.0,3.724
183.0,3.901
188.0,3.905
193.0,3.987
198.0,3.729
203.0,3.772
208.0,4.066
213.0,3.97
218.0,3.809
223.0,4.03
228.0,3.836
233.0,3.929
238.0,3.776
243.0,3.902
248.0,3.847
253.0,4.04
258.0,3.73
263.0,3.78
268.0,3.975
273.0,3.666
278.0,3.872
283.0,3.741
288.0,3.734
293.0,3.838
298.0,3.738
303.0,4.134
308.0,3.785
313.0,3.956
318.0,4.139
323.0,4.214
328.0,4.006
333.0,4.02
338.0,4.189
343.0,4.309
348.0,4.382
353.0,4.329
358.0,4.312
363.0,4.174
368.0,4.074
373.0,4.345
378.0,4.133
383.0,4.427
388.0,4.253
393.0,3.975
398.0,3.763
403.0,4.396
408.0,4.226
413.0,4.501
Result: 3.973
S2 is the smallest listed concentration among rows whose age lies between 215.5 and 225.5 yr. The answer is 3.809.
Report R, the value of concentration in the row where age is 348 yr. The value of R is 4.382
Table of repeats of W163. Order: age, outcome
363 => 4.174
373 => 4.345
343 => 4.309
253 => 4.04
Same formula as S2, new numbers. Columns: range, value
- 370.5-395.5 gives 3.975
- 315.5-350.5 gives 4.006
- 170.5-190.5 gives 3.67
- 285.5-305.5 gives 3.734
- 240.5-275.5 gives 3.666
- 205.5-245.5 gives 3.776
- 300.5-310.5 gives 3.785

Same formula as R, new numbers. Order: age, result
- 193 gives 3.987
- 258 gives 3.73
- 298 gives 3.738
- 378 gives 4.133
